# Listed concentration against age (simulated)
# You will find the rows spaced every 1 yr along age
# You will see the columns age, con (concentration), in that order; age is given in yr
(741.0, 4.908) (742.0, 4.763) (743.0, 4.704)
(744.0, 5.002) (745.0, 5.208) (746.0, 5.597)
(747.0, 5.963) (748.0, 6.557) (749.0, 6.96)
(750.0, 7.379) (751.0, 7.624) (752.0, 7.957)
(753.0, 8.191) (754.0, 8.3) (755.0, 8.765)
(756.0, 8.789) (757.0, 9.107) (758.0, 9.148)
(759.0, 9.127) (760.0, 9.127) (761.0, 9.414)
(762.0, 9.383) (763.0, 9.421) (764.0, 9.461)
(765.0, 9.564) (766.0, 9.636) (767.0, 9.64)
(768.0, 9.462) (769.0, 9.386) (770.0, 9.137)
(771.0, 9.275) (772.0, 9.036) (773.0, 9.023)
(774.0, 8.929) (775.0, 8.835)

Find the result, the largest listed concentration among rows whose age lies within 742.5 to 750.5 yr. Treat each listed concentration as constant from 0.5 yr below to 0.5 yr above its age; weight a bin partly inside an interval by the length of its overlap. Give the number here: 7.379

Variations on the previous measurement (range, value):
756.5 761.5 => 9.414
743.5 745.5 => 5.208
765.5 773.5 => 9.64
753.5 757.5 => 9.107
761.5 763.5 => 9.421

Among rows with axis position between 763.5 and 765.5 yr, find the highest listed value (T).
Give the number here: 9.564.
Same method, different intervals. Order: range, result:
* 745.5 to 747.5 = 5.963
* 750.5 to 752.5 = 7.957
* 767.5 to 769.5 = 9.462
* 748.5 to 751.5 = 7.624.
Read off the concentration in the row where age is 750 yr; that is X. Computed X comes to 7.379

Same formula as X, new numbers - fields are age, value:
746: 5.597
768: 9.462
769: 9.386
